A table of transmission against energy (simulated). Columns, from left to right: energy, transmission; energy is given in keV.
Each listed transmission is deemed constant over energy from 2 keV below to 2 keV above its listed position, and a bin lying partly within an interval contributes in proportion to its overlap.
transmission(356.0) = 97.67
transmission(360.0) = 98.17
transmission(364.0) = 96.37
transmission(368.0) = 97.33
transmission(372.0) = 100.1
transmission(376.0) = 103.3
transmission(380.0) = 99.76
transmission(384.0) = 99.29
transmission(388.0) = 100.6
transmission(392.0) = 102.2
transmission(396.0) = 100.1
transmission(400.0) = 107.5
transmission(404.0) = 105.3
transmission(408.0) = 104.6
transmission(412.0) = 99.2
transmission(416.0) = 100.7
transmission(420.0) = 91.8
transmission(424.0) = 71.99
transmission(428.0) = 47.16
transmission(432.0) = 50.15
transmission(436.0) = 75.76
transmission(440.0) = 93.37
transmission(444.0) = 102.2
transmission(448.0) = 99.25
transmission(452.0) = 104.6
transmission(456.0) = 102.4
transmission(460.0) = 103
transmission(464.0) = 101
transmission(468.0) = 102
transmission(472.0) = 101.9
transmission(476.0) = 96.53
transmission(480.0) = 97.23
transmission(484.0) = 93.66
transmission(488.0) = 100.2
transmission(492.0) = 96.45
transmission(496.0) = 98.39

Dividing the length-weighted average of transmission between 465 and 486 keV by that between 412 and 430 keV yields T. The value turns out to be 1.23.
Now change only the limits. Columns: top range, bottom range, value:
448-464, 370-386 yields 1.02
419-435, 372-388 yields 0.64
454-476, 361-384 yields 1.02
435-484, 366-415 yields 0.97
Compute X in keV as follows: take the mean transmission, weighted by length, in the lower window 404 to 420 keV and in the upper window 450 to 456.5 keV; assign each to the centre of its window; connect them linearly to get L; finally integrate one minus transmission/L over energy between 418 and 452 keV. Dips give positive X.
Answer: 7.32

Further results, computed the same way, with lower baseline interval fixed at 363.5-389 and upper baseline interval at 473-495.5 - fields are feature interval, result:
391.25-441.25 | 5.4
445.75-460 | -0.6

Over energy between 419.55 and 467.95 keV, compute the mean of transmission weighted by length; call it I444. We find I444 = 87.3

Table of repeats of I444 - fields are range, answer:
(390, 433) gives 90.1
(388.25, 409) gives 104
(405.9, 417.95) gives 102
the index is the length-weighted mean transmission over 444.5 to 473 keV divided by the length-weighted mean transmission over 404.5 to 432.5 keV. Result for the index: 1.2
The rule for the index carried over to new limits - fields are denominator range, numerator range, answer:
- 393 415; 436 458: 0.95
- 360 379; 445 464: 1.03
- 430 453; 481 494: 1.12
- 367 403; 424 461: 0.84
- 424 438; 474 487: 1.61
